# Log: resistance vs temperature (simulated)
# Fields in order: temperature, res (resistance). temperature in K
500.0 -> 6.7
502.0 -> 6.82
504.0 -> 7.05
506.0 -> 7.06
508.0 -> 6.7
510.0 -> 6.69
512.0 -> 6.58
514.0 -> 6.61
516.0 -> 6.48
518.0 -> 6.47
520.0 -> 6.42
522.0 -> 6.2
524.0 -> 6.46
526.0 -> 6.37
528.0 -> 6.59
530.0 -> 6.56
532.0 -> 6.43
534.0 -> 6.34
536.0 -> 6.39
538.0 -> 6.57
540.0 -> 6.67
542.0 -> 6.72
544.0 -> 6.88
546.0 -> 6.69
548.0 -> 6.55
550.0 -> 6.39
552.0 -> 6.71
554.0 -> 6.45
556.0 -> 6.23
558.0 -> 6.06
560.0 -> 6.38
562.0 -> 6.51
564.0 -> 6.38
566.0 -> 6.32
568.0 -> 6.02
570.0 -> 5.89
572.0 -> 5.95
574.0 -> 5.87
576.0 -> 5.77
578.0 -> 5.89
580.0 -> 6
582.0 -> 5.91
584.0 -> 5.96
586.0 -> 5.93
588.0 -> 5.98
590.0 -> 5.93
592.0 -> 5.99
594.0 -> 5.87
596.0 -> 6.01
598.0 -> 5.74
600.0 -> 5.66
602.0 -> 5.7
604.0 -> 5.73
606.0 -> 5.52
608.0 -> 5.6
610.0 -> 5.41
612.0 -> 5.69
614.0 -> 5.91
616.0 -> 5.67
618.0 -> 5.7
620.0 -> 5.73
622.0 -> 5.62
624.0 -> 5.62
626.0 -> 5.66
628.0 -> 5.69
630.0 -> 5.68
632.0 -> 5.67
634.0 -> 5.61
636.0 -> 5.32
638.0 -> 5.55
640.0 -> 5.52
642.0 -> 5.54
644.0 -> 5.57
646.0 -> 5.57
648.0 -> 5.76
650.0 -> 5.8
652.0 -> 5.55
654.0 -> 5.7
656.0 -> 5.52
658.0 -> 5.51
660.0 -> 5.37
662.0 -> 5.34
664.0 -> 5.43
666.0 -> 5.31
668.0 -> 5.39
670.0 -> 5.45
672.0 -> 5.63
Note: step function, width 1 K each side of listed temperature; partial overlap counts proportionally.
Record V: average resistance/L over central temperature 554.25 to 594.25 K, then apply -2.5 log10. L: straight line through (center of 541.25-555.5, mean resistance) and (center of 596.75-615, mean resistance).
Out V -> 0.02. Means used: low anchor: 6.61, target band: 6.05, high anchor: 5.67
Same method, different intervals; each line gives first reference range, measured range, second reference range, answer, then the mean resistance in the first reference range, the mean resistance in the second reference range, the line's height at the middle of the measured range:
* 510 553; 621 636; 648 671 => 0.02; 6.53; 5.5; 5.75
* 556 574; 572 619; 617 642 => 0.02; 6.17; 5.61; 5.91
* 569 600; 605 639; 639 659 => 0.02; 5.9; 5.6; 5.73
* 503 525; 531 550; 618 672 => -0.03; 6.61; 5.56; 6.4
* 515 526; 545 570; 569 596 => -0.04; 6.4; 5.92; 6.12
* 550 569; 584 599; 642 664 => 0.03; 6.34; 5.56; 6.08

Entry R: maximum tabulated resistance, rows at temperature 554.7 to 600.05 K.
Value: 6.51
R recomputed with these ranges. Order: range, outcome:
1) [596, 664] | 6.01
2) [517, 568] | 6.88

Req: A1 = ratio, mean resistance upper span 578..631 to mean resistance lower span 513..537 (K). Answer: 0.90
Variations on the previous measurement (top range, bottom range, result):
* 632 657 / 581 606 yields 0.95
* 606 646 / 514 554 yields 0.86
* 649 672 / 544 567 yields 0.85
